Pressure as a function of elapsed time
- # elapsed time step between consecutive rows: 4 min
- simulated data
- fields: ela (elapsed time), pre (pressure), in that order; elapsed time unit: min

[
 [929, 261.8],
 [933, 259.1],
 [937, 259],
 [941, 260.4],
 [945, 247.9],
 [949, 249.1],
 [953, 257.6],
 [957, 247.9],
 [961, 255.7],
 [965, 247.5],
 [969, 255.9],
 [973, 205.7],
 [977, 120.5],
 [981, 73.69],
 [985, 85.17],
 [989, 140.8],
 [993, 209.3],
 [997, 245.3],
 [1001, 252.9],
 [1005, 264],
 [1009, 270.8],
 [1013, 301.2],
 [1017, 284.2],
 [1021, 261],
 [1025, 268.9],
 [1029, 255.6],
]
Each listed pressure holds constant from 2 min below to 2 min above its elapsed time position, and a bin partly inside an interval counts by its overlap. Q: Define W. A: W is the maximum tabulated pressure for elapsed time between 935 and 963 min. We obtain 260.4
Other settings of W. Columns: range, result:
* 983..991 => 140.8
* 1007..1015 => 301.2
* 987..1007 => 264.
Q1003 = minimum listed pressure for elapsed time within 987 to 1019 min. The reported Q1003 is 140.8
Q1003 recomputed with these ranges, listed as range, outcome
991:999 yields 209.3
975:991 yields 73.69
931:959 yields 247.9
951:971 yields 247.5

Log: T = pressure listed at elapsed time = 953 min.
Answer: 257.6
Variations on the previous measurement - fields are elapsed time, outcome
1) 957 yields 247.9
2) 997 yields 245.3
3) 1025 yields 268.9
